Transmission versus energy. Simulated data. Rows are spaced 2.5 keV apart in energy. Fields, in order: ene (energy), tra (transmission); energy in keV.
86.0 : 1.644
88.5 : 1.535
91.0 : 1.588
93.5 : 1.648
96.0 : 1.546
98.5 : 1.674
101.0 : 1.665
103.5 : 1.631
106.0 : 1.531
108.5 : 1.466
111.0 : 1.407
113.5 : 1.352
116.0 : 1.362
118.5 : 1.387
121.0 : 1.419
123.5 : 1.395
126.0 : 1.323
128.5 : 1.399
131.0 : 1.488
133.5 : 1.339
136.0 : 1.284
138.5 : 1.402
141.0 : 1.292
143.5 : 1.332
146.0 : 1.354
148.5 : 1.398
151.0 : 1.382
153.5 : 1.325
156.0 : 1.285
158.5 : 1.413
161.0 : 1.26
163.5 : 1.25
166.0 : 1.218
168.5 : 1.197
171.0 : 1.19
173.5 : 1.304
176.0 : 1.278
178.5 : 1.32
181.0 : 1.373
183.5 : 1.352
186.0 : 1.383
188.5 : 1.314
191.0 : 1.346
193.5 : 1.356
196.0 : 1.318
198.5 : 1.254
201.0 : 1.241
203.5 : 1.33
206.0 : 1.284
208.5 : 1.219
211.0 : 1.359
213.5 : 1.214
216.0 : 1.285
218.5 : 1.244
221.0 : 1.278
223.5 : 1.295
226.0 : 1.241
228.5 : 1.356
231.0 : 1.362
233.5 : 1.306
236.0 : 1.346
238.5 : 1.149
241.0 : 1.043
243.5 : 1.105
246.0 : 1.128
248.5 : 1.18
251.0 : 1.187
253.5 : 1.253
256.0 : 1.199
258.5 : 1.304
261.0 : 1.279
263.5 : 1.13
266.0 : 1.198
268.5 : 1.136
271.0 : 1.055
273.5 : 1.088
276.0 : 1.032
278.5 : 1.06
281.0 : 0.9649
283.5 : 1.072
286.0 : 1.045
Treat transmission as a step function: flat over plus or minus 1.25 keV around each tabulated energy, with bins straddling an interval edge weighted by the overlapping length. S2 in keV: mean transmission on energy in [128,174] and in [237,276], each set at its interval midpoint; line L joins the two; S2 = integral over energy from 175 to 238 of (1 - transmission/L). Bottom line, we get -3.52 keV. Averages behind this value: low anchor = 1.32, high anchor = 1.16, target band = 1.3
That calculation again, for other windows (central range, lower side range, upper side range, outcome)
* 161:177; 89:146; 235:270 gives 1.3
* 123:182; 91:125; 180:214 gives 3.5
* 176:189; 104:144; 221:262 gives -0.3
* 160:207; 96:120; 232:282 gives 1.1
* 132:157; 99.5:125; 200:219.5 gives 1.0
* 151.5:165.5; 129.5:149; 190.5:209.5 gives 0.3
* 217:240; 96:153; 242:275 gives -1.1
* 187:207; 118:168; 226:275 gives -0.5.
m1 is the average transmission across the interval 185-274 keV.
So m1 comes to 1.24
